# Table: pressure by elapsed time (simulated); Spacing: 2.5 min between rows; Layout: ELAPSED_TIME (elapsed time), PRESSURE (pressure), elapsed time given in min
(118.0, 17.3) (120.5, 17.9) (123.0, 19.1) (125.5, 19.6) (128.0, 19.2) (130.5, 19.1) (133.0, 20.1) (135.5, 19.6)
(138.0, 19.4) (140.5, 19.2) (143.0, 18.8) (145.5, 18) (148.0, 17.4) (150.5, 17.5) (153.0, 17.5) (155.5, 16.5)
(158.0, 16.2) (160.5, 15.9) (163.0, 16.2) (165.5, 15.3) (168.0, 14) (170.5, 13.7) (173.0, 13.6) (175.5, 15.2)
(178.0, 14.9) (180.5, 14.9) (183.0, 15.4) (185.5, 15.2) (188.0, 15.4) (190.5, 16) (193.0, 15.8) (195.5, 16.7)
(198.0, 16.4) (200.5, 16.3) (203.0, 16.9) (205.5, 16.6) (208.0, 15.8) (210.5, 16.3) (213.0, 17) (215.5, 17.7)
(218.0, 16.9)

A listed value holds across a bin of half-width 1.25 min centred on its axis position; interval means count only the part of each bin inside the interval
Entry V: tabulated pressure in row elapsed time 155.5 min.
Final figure 16.5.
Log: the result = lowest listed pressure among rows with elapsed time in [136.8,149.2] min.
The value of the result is 17.4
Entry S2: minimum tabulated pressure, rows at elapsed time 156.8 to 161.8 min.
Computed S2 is 15.9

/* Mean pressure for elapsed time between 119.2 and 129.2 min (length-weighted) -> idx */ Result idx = 18.9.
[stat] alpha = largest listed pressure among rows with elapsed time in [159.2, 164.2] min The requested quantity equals 16.2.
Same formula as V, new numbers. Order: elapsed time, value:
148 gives 17.4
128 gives 19.2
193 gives 15.8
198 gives 16.4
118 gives 17.3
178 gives 14.9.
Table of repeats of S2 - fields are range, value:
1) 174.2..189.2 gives 14.9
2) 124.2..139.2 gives 19.1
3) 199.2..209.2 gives 15.8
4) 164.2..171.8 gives 13.7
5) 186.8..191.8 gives 15.4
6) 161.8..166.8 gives 15.3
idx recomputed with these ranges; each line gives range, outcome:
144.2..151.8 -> 17.6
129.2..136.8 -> 19.6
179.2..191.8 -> 15.4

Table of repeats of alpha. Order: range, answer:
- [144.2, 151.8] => 18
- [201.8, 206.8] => 16.9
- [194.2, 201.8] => 16.7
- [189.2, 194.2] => 16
